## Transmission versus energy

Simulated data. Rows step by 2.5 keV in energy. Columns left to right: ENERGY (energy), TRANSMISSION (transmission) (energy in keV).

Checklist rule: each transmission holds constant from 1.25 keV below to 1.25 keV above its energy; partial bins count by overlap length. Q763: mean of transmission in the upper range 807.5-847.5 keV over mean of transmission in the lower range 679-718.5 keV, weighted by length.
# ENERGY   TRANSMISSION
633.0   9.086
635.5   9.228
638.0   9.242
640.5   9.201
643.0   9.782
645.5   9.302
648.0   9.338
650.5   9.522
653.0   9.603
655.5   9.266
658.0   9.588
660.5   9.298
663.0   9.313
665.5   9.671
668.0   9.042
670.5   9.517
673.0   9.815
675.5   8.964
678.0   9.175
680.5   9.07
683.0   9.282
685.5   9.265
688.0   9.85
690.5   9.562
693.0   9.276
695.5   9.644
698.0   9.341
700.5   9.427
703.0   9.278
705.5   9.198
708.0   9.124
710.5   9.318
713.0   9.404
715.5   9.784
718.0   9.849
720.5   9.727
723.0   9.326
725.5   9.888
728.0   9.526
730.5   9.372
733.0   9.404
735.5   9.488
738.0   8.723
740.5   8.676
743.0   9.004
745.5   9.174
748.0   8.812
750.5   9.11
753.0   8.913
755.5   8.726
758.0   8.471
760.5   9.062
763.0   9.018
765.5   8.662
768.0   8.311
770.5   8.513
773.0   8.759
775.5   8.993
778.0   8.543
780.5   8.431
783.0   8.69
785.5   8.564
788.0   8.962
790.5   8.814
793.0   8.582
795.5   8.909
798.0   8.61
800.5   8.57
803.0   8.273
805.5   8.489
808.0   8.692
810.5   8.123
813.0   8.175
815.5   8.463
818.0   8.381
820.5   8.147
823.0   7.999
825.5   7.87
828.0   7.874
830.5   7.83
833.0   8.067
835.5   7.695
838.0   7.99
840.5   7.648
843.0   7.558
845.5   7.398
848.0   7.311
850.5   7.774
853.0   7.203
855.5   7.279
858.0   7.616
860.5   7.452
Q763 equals 0.85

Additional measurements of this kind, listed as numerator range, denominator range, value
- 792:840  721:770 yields 0.91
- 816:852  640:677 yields 0.83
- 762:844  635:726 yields 0.89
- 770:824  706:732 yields 0.90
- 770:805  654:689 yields 0.92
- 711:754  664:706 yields 0.99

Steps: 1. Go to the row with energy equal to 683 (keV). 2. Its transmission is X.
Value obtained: 9.282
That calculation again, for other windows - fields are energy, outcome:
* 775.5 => 8.993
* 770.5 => 8.513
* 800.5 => 8.57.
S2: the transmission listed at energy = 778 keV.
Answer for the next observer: 8.543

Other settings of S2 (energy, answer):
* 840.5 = 7.648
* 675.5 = 8.964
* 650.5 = 9.522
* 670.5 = 9.517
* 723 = 9.326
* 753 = 8.913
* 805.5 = 8.489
